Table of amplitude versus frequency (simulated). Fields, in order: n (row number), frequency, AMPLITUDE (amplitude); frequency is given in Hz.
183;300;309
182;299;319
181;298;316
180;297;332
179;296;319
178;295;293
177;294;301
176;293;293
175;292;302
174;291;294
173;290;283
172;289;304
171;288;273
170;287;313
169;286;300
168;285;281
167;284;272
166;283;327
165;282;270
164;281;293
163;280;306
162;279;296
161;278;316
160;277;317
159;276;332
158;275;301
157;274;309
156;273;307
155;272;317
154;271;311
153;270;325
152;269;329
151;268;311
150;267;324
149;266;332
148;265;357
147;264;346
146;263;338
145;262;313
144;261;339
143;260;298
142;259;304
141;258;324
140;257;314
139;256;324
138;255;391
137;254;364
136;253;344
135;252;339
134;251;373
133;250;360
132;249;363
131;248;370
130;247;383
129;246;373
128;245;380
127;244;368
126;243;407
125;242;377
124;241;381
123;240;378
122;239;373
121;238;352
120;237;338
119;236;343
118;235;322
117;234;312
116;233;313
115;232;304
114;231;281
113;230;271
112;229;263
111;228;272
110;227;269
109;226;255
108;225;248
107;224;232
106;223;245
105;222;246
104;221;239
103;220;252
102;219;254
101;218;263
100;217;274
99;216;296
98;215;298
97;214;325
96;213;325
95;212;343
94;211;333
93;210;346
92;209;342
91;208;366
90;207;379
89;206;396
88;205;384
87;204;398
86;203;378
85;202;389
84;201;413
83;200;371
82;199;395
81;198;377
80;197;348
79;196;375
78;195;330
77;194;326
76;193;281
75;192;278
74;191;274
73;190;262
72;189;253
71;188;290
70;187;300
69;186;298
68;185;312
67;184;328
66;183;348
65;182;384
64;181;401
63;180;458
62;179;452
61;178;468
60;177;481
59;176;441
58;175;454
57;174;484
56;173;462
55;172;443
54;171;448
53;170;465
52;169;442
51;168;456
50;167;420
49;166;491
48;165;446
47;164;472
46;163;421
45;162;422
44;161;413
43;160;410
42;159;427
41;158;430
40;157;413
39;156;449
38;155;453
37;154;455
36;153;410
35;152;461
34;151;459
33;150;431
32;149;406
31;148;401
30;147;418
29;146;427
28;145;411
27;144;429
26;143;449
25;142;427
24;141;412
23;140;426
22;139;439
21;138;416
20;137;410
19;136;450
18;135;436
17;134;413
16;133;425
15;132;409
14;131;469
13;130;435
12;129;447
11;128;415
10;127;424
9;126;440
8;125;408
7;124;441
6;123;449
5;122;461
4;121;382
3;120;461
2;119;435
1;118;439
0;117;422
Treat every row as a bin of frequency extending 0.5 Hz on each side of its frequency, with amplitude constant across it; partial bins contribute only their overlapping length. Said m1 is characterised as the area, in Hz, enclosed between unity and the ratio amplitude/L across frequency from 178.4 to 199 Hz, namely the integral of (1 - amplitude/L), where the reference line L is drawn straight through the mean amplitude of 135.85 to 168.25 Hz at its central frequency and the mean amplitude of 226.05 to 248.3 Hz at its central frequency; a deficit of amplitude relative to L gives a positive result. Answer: 2.9 Hz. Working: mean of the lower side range 432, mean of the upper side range 336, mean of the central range 336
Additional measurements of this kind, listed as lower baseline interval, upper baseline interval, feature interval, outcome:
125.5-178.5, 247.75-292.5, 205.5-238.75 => 6.1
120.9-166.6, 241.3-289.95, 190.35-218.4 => 2.8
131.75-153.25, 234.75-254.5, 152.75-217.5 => 2.7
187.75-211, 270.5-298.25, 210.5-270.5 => 0.6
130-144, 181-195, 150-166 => -2.5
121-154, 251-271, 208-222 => 2.6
